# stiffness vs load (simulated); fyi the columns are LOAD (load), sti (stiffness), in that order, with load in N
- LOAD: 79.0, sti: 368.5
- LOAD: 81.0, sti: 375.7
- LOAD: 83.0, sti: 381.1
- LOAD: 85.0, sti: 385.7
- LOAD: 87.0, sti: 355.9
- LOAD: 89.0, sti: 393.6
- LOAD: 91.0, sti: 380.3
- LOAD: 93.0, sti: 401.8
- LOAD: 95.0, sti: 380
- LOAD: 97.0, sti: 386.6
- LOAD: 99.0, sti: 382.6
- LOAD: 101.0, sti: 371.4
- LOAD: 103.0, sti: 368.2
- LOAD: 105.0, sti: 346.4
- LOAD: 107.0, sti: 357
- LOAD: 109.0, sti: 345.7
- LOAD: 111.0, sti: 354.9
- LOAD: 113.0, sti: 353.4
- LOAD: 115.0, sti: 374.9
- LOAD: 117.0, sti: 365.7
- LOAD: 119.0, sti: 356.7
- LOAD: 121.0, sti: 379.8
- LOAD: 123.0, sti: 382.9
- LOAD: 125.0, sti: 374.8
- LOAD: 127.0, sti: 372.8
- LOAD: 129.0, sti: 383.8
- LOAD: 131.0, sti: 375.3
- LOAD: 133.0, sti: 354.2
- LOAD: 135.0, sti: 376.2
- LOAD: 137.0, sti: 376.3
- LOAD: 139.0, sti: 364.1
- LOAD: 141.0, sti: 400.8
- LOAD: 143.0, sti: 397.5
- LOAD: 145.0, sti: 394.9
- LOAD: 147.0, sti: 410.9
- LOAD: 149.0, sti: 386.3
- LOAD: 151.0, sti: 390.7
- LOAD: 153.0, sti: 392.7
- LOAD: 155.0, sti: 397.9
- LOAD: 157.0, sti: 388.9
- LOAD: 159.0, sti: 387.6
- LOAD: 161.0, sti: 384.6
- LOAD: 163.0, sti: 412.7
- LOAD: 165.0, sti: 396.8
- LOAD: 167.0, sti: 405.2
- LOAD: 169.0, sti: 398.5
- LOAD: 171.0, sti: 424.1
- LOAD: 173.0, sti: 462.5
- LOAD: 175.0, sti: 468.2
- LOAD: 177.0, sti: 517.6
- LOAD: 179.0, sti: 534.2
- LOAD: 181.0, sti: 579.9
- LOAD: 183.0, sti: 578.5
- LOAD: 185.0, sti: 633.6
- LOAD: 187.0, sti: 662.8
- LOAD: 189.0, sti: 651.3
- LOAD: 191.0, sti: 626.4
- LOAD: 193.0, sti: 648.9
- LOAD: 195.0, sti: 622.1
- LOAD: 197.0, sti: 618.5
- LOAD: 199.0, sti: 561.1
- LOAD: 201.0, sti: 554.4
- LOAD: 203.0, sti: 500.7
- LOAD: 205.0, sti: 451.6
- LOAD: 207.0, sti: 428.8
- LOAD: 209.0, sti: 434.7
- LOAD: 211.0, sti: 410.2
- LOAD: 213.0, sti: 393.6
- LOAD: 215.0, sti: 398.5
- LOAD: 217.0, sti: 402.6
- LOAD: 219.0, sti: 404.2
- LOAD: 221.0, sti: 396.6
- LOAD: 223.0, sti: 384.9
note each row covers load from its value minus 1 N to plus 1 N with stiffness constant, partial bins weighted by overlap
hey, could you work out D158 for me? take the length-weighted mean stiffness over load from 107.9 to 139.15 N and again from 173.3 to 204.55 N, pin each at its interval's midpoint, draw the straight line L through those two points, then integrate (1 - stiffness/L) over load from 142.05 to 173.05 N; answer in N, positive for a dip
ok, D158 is 4.98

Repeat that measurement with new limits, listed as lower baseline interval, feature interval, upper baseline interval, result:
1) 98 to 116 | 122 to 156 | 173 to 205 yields 4.60 N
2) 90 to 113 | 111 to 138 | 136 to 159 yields 0.68 N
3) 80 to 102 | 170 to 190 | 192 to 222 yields -4.02 N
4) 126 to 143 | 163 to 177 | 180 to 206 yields 2.10 N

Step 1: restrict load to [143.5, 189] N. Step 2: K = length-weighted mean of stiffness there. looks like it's 459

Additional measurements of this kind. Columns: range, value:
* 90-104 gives 382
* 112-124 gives 369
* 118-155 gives 382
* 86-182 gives 395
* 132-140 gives 368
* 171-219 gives 523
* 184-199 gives 633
